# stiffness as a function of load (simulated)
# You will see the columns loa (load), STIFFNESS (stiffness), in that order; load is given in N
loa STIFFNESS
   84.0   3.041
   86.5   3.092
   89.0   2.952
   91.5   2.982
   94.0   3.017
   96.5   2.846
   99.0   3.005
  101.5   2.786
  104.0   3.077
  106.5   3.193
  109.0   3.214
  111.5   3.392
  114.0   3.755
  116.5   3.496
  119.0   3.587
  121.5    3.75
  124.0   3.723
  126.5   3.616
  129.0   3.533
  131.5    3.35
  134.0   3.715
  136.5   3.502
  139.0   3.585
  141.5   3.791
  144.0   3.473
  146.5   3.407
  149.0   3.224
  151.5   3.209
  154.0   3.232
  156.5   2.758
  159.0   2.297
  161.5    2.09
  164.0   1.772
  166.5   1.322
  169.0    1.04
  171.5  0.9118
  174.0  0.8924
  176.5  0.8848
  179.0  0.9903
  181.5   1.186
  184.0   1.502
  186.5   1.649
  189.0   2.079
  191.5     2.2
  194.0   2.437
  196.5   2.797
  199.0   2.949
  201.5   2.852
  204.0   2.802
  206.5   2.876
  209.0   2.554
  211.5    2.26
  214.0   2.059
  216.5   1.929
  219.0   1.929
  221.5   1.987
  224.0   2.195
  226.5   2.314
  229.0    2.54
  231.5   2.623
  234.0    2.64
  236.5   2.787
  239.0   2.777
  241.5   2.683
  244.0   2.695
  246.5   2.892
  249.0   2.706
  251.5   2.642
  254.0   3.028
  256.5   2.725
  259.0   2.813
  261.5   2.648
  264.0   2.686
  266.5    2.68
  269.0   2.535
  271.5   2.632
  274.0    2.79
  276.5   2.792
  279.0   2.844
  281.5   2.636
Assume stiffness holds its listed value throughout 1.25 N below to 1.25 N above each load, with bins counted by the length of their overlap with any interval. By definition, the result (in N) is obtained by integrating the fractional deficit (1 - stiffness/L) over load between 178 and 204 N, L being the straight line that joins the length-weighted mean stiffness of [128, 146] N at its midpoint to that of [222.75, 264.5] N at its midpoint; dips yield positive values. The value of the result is 8.23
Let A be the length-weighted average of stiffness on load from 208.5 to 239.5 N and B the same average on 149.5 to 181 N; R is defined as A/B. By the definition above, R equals 1.3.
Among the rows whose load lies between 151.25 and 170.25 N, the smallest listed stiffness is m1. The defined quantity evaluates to 1.04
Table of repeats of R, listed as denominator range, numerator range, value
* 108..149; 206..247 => 0.69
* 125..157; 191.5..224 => 0.71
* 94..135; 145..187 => 0.57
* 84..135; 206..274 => 0.77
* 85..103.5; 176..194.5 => 0.54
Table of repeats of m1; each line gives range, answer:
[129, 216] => 0.8848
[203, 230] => 1.929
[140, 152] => 3.209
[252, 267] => 2.648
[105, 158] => 2.758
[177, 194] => 0.9903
